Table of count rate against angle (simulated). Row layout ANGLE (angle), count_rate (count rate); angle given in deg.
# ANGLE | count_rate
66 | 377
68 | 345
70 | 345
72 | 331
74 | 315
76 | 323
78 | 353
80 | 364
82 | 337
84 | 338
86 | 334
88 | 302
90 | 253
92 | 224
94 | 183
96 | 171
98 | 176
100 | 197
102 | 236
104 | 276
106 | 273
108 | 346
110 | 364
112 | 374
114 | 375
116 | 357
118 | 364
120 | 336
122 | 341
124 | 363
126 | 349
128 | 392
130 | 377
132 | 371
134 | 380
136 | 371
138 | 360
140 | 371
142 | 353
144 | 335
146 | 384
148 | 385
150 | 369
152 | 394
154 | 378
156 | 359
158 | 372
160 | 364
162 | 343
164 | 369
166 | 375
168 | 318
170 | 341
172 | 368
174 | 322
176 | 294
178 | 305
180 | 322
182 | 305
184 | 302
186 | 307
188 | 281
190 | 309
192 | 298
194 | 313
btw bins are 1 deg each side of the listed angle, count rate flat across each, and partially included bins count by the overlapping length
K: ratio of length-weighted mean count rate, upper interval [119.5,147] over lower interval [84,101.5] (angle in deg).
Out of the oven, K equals 1.54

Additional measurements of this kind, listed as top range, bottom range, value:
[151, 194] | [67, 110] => 1.16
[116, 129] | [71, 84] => 1.06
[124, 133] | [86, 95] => 1.48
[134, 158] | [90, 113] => 1.44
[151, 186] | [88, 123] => 1.20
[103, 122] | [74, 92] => 1.07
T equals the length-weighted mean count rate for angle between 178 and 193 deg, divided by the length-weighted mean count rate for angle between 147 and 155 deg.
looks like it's 0.8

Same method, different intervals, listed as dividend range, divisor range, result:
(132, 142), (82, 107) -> 1.47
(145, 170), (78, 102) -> 1.39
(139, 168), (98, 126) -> 1.15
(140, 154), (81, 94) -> 1.28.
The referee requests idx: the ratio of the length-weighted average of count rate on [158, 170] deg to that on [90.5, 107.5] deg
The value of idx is 1.6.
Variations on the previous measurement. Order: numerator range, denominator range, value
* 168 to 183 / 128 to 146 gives 0.88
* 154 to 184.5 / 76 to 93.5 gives 1.09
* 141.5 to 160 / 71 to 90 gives 1.13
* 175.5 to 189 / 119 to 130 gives 0.85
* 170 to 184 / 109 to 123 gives 0.89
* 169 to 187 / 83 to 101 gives 1.32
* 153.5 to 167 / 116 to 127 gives 1.04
